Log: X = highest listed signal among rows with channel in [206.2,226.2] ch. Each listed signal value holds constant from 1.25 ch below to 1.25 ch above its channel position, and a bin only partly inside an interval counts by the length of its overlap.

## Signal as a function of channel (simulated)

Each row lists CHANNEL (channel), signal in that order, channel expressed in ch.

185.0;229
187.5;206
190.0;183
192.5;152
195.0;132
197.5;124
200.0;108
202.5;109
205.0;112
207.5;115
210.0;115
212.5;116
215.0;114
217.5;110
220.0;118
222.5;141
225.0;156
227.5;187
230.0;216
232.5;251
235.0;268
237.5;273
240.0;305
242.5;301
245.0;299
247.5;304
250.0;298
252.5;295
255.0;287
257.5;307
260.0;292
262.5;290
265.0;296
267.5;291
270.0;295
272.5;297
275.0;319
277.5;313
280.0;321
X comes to 156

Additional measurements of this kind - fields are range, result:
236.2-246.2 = 305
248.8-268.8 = 307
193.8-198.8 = 132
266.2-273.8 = 297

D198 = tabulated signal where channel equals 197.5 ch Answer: 124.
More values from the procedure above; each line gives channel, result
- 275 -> 319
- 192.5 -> 152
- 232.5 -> 251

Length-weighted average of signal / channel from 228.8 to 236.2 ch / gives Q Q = 245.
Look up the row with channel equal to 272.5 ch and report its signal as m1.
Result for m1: 297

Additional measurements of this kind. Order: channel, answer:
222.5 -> 141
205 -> 112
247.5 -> 304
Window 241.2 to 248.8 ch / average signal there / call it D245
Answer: 301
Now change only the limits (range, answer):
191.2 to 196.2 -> 143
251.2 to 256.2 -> 291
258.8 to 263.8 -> 291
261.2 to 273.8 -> 294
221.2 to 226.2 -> 148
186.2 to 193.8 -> 180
